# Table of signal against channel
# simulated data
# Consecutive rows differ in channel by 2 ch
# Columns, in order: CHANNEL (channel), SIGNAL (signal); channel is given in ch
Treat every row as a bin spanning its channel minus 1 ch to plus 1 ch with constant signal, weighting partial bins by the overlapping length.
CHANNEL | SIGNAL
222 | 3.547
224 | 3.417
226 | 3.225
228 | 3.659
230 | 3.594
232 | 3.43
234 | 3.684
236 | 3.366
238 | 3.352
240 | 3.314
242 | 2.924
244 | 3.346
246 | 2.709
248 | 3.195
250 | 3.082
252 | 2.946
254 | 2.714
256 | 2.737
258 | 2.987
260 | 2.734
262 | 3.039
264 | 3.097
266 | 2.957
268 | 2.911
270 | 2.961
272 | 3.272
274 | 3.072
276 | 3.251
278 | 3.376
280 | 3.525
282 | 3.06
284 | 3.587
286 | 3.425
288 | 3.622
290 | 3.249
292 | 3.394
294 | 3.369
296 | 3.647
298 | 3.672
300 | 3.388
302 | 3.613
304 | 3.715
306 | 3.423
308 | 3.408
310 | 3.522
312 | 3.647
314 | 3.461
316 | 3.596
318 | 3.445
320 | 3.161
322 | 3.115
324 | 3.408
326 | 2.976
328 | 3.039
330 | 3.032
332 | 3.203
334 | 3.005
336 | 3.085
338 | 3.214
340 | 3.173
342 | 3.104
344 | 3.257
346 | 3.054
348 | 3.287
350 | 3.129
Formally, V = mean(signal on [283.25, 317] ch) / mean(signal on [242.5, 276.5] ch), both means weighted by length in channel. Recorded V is 1.17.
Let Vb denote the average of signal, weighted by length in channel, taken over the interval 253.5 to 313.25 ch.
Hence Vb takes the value 3.28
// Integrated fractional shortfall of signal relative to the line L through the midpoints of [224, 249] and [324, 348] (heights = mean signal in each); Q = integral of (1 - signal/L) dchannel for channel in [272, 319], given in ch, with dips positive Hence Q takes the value -3.6 ch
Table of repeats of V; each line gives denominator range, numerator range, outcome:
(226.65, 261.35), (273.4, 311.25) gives 1.09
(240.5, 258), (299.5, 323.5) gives 1.16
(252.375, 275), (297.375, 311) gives 1.20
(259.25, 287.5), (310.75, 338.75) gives 1.02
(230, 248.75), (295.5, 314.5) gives 1.08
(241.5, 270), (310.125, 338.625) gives 1.10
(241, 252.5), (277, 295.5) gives 1.12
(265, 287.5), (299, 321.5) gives 1.08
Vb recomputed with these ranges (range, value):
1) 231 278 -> 3.1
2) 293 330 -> 3.41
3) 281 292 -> 3.39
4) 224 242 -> 3.42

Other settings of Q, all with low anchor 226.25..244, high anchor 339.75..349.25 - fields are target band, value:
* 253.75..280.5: 2.3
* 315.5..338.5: 0.2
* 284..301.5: -1.1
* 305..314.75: -0.7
